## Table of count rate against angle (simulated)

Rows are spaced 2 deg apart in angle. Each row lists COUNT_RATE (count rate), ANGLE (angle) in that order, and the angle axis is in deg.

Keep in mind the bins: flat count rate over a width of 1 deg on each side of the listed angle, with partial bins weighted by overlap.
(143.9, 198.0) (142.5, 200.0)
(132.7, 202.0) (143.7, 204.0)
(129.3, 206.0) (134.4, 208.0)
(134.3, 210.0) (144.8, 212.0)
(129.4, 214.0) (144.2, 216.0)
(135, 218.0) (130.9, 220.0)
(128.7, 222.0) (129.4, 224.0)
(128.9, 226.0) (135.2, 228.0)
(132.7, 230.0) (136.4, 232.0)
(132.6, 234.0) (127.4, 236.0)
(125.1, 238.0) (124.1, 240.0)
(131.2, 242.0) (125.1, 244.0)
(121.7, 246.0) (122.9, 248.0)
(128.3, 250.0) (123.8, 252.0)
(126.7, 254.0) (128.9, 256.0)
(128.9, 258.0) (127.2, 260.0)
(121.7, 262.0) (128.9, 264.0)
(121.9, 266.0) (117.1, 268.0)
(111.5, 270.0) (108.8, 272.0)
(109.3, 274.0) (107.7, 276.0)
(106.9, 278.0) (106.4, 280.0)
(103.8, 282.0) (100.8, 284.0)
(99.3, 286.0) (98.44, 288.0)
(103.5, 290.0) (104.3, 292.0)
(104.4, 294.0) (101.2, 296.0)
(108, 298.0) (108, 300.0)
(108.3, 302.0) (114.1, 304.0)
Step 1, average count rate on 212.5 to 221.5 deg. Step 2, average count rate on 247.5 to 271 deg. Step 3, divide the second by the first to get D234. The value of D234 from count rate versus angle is 0.92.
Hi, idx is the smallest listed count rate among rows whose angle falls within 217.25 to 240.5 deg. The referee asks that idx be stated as 124.1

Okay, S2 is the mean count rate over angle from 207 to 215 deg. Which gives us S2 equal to 136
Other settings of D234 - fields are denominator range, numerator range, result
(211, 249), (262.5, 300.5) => 0.83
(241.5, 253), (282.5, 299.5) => 0.82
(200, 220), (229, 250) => 0.94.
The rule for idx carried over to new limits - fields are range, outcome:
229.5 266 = 121.7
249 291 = 98.44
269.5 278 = 106.9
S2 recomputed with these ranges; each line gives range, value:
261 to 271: 120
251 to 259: 127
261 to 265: 125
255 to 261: 128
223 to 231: 132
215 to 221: 137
